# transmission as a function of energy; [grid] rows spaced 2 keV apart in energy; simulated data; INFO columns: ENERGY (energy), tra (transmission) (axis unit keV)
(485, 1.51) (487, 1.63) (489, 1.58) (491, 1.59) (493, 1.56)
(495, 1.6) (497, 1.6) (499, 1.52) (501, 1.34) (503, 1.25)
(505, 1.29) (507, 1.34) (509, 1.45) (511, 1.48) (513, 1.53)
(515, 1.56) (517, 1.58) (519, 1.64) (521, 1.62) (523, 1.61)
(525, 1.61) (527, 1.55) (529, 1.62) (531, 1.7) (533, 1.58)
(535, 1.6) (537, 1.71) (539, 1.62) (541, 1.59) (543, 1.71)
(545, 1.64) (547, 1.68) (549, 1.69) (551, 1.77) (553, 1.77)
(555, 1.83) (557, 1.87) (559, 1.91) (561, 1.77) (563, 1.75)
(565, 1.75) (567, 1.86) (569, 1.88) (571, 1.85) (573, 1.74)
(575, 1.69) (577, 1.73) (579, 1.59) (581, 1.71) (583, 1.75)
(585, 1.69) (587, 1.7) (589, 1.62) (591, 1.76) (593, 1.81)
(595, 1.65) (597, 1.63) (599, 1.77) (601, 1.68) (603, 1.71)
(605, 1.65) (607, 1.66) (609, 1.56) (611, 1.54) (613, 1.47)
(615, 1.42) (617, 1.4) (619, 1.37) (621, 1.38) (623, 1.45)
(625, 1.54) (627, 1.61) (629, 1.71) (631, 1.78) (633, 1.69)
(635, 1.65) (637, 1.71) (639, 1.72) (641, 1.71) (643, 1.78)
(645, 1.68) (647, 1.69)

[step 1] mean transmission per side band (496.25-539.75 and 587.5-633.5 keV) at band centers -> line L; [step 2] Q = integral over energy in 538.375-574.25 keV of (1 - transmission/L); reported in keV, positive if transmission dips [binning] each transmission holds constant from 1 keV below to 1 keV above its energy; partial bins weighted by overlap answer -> -4.5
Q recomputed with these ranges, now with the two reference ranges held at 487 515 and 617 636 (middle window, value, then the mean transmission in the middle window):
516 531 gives -1.2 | 1.61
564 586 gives -3.1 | 1.75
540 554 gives -1.7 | 1.69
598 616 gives -0.6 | 1.61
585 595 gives -1.1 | 1.71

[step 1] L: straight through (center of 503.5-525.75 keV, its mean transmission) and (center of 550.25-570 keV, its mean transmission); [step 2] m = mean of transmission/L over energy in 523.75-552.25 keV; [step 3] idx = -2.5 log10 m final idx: 0.01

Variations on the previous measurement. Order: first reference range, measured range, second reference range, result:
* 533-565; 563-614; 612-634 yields -0.05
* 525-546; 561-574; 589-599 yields -0.08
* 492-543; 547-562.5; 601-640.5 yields -0.15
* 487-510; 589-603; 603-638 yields -0.11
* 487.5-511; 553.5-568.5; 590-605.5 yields -0.13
